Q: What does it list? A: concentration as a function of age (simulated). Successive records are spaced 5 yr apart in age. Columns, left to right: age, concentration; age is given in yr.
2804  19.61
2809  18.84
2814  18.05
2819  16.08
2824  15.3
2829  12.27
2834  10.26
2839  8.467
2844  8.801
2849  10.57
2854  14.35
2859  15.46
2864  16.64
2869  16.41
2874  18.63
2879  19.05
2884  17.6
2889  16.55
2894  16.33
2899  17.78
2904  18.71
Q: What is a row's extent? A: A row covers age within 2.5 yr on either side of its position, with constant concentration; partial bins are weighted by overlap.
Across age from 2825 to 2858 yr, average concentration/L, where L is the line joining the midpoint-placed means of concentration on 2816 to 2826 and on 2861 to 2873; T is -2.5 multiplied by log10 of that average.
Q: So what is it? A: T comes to 0.403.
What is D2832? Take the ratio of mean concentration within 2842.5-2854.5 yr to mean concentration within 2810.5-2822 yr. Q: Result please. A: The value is 0.6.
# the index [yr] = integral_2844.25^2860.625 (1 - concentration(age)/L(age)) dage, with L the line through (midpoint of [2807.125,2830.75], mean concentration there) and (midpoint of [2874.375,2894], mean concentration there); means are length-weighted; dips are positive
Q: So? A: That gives 4.1 yr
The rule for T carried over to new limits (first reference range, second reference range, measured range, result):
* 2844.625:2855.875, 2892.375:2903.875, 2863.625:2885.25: -0.212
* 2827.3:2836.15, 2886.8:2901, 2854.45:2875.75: -0.158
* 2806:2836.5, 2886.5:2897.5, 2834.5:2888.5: 0.109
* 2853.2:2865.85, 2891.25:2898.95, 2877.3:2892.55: -0.072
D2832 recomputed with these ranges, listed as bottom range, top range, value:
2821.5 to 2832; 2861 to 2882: 1.29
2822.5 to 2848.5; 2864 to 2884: 1.65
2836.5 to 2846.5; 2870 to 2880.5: 2.14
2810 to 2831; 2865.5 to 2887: 1.13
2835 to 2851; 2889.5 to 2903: 1.84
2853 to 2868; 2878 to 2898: 1.10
